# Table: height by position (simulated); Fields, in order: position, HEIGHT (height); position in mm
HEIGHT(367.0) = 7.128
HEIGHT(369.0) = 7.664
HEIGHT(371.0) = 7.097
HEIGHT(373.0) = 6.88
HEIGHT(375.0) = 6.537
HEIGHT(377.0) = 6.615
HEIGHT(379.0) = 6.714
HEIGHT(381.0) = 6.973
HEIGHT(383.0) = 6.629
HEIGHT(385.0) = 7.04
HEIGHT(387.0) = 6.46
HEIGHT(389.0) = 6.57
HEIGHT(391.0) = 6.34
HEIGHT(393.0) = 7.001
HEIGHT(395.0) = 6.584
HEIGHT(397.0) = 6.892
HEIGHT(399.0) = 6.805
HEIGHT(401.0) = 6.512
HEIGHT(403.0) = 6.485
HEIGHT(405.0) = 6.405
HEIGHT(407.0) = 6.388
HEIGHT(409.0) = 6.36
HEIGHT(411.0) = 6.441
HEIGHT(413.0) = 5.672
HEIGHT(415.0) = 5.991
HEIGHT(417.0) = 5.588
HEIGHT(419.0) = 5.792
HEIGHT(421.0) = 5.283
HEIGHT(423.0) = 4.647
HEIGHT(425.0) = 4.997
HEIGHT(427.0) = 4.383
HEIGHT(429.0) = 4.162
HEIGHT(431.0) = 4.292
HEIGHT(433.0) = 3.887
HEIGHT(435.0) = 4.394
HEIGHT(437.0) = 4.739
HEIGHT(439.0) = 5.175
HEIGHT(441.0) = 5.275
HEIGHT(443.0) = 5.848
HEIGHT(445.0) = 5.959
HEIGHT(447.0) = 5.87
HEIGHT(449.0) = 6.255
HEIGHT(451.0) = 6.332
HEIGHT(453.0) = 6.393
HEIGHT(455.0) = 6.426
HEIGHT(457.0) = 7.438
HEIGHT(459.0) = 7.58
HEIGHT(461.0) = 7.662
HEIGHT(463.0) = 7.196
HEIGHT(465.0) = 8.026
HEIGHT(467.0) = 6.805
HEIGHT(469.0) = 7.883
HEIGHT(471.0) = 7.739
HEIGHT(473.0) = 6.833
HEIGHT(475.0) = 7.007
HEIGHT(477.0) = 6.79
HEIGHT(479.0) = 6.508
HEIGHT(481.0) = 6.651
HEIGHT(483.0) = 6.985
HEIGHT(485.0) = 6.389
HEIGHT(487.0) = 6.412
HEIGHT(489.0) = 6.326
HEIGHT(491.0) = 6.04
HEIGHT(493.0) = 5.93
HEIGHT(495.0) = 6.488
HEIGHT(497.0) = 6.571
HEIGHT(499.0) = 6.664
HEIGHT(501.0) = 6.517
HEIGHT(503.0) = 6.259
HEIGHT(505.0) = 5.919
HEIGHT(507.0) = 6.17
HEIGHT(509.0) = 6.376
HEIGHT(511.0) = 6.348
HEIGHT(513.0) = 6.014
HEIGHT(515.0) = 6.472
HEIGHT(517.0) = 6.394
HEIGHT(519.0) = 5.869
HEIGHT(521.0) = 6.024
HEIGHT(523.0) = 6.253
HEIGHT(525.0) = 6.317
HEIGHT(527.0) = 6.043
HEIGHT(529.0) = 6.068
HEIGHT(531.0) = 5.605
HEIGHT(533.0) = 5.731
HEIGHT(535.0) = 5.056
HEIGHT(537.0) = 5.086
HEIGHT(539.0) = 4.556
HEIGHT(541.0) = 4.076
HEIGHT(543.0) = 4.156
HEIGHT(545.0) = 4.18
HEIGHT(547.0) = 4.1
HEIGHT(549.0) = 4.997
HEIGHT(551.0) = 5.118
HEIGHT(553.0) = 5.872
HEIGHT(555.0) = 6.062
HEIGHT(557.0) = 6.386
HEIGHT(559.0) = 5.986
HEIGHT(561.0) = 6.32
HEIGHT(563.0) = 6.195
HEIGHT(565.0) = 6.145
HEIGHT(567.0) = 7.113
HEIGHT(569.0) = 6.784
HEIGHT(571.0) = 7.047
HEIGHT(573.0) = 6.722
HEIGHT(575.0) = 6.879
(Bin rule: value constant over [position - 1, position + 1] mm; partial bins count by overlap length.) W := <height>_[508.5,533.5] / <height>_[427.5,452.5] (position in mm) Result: 1.18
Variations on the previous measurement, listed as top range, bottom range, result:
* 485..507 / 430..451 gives 1.21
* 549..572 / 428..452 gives 1.20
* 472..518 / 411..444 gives 1.27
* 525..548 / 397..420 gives 0.80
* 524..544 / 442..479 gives 0.77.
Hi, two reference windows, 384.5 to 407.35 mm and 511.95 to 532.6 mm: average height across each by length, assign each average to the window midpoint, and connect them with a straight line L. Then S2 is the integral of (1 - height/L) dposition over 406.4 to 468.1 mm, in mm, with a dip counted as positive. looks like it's 5.7 mm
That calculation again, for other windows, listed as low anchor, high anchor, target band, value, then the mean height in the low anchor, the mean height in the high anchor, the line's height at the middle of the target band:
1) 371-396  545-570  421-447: 6.4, 6.71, 5.85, 6.46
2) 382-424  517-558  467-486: -3.8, 6.28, 5.4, 5.8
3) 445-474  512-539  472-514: -0.1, 6.99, 5.87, 6.42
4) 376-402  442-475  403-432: 5.5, 6.7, 6.89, 6.78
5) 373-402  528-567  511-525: -1.4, 6.7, 5.4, 5.64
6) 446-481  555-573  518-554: 7.3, 6.98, 6.49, 6.62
